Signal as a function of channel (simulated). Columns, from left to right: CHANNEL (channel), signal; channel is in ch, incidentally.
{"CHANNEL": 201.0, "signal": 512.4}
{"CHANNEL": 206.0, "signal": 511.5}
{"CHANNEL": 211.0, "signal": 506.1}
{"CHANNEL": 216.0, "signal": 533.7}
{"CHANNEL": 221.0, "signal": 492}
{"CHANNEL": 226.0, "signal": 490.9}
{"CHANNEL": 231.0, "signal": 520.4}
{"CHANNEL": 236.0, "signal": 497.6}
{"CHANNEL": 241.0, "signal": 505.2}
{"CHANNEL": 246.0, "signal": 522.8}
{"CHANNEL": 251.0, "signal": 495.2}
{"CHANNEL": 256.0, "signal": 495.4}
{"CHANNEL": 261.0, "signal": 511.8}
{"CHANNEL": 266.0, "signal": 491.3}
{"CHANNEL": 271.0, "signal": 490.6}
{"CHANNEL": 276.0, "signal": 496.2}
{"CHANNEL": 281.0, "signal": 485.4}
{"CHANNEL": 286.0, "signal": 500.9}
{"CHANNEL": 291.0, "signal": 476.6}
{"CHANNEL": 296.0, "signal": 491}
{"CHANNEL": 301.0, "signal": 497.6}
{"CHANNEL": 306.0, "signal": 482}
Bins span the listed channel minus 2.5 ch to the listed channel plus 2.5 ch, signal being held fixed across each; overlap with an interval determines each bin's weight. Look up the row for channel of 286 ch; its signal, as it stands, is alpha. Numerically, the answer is 500.9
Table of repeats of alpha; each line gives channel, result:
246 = 522.8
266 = 491.3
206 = 511.5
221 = 492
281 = 485.4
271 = 490.6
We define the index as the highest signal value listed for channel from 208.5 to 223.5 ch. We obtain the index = 533.7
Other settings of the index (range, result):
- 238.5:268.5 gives 522.8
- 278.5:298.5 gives 500.9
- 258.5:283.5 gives 511.8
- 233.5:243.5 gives 505.2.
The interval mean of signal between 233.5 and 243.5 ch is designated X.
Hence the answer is 501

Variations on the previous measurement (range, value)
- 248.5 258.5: 495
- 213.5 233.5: 509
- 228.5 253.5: 508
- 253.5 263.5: 504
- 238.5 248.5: 514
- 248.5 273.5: 497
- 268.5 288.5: 493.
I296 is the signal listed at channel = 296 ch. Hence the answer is 491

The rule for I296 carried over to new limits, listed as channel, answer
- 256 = 495.4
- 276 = 496.2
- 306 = 482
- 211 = 506.1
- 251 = 495.2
